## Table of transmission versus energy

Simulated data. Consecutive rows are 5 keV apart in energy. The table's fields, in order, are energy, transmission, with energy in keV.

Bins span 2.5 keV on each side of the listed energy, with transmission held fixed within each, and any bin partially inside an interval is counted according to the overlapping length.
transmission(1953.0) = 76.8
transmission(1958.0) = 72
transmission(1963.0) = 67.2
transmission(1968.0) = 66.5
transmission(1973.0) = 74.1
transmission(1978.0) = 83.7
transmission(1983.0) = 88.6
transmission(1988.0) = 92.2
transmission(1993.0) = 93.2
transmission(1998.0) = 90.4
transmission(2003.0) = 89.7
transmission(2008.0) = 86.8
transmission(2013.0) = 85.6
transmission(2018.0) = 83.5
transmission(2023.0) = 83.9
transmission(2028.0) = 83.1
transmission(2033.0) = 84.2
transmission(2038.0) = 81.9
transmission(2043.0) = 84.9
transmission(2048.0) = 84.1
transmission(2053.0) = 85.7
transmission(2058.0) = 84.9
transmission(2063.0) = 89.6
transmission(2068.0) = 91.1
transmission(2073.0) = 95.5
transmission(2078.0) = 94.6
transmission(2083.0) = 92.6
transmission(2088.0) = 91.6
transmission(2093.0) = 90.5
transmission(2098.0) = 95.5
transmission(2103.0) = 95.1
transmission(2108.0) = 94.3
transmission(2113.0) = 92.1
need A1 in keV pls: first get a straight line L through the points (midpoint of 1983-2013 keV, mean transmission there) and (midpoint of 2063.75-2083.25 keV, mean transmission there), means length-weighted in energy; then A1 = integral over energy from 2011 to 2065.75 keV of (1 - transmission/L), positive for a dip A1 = 4.2 keV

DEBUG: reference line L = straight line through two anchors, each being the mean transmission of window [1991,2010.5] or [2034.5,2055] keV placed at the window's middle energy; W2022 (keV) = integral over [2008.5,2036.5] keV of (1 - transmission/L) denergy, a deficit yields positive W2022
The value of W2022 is 0.93 keV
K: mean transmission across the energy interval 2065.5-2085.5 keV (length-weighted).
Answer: 93.5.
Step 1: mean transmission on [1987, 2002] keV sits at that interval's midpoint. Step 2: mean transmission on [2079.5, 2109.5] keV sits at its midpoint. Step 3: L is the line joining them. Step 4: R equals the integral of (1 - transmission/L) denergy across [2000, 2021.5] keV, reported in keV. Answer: 1.3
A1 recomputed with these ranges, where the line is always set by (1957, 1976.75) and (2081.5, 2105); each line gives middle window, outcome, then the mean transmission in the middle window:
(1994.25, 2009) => -2.4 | 89.5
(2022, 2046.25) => -0.3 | 83.6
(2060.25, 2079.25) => -0.8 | 92.5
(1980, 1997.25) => -3.8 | 91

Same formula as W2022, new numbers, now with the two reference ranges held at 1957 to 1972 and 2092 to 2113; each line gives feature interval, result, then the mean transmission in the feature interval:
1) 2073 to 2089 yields -0.6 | 93.5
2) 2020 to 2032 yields -0.5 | 83.6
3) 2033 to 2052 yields -0.2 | 83.9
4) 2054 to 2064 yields -0.1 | 86.7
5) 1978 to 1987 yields -2.0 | 87.8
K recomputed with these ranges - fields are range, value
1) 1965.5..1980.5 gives 74.8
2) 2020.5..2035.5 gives 83.7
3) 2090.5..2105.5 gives 93.7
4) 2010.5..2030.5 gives 84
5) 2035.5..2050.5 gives 83.6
